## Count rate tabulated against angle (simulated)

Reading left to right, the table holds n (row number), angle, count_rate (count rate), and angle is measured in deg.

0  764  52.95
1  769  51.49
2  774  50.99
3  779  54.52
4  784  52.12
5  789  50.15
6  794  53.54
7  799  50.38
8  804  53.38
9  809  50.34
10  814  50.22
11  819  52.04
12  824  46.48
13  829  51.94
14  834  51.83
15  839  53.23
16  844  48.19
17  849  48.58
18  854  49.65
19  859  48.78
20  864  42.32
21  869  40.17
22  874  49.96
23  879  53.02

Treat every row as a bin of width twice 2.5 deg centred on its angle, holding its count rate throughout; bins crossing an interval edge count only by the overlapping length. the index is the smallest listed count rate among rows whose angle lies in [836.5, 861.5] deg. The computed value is 48.19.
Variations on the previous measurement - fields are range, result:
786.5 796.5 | 50.15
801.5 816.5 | 50.22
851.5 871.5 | 40.17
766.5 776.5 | 50.99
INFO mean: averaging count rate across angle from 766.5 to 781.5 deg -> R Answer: 52.3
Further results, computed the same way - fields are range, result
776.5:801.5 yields 52.1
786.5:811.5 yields 51.6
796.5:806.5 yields 51.9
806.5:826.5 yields 49.8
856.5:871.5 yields 43.8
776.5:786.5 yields 53.3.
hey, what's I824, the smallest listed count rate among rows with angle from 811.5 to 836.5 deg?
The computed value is 46.48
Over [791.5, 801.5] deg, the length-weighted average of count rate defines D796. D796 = 52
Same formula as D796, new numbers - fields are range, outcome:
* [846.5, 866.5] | 47.3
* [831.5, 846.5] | 51.1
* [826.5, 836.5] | 51.9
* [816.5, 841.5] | 51.1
